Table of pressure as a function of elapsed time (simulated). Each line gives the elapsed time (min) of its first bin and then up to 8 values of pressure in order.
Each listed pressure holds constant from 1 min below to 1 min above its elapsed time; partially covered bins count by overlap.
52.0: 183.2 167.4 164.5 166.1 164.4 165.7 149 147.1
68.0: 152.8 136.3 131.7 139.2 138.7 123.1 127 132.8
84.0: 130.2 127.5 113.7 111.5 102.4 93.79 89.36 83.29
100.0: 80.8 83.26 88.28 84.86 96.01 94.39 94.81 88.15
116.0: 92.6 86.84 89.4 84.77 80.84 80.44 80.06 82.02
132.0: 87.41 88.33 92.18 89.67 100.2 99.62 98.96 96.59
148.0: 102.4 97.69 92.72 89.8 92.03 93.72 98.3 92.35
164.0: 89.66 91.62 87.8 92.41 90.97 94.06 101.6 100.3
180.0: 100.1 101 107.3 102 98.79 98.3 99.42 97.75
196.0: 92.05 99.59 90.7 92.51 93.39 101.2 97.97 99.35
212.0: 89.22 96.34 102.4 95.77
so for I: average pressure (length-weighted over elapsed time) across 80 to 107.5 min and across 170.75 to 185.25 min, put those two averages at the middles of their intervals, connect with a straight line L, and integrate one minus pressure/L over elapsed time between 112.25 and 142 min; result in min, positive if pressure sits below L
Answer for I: 3.9 min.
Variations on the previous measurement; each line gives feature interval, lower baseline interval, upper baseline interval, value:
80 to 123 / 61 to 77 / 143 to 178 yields 9.88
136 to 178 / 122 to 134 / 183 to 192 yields -1.37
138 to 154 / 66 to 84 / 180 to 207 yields 2.25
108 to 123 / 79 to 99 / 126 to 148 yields 1.47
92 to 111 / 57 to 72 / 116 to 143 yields 4.39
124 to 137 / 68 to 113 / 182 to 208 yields 2.55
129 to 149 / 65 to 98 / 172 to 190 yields 2.93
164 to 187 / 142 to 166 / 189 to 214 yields -0.34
